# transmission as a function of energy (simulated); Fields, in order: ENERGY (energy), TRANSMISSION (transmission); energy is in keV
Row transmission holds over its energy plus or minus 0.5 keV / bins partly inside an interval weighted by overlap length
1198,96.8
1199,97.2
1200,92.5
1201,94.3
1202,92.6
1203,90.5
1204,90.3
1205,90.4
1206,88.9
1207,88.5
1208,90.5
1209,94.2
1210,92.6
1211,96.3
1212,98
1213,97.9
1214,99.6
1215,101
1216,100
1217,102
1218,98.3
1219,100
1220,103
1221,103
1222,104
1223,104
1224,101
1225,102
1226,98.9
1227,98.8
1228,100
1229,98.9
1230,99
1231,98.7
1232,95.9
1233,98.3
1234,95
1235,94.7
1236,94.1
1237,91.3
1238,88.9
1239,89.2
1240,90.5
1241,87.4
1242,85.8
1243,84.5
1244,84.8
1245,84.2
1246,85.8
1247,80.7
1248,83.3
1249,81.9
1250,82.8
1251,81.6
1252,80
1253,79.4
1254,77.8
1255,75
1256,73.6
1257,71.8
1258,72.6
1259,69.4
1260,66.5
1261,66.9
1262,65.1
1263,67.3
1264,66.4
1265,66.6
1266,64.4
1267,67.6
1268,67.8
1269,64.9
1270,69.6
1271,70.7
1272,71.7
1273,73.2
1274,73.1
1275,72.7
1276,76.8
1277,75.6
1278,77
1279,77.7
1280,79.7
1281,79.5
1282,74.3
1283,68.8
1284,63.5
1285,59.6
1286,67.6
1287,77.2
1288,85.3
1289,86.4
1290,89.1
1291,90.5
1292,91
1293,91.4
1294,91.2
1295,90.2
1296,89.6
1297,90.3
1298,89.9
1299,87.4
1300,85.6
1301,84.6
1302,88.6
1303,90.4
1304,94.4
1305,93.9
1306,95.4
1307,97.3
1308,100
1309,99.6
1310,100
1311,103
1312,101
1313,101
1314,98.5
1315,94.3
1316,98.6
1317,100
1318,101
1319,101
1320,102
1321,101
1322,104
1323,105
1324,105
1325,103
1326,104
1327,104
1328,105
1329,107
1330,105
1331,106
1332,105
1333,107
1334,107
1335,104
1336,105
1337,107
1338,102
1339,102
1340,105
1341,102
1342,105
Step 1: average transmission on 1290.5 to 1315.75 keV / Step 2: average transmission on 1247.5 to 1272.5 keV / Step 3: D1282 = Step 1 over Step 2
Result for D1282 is 1.30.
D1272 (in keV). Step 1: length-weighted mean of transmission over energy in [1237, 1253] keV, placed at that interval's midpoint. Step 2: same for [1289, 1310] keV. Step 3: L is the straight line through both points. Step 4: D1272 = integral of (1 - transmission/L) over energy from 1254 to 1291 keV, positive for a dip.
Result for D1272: 6.65 keV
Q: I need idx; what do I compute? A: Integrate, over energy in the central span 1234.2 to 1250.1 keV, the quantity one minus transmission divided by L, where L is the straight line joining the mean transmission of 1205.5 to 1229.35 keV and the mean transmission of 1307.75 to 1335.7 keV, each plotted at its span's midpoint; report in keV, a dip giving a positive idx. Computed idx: 2.0 keV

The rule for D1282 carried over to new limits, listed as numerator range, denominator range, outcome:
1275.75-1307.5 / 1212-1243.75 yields 0.86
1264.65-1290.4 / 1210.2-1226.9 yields 0.73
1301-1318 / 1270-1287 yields 1.34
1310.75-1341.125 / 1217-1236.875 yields 1.04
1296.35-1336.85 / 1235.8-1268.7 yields 1.28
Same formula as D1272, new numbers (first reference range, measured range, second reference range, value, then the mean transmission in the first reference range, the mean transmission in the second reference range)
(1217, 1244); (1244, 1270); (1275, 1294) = 4.11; 96.2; 78.6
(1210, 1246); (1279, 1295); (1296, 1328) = 2.83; 96.1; 97.5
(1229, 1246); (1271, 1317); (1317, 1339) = 6.30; 91.5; 104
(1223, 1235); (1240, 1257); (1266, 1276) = 0.76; 98.8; 70.2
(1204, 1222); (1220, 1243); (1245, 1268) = -2.40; 96.7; 74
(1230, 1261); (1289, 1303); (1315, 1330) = 1.04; 84.1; 103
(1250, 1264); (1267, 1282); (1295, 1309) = 1.28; 73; 91.6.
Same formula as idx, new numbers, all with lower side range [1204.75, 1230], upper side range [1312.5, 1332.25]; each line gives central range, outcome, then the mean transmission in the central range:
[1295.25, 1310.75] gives 1.4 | 92.6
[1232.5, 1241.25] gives 0.6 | 92.3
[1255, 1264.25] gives 2.8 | 69.2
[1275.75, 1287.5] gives 3.2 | 73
